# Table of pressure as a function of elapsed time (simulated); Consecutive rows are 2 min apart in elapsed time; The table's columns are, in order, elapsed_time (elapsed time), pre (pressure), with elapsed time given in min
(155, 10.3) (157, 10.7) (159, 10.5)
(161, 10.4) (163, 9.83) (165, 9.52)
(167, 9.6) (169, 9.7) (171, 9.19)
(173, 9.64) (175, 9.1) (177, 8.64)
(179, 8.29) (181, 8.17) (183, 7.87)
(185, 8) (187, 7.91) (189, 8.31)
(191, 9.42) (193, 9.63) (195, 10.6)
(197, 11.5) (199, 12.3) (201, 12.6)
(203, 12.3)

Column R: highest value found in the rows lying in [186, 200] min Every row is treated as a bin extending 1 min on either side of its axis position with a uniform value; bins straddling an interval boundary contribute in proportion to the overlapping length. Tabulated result 12.3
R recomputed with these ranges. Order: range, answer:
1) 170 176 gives 9.64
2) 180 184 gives 8.17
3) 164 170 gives 9.7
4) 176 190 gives 8.64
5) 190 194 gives 9.63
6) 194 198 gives 11.5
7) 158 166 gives 10.5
